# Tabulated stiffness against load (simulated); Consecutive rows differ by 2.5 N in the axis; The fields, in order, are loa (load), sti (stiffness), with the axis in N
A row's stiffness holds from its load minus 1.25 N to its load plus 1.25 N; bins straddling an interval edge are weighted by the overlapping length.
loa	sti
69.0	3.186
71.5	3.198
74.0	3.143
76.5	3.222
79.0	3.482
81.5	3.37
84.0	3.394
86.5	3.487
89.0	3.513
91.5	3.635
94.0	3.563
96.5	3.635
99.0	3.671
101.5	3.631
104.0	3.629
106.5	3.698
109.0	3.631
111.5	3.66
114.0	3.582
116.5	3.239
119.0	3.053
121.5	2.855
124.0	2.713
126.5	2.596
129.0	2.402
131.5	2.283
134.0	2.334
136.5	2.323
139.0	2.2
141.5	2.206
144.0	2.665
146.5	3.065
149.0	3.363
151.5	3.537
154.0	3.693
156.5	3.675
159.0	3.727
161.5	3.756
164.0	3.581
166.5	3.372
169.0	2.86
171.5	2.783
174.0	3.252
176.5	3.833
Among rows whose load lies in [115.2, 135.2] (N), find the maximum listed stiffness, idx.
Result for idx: 3.239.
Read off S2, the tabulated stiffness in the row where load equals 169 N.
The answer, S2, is 2.86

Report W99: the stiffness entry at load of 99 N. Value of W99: 3.671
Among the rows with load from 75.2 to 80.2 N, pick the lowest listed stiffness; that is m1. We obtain 3.222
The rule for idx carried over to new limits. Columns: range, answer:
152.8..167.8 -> 3.756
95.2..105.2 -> 3.671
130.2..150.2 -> 3.363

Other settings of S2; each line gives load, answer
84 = 3.394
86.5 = 3.487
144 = 2.665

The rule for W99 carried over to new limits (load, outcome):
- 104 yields 3.629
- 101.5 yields 3.631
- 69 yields 3.186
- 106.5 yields 3.698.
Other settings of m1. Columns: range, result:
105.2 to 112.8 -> 3.631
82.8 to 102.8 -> 3.394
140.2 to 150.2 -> 2.206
